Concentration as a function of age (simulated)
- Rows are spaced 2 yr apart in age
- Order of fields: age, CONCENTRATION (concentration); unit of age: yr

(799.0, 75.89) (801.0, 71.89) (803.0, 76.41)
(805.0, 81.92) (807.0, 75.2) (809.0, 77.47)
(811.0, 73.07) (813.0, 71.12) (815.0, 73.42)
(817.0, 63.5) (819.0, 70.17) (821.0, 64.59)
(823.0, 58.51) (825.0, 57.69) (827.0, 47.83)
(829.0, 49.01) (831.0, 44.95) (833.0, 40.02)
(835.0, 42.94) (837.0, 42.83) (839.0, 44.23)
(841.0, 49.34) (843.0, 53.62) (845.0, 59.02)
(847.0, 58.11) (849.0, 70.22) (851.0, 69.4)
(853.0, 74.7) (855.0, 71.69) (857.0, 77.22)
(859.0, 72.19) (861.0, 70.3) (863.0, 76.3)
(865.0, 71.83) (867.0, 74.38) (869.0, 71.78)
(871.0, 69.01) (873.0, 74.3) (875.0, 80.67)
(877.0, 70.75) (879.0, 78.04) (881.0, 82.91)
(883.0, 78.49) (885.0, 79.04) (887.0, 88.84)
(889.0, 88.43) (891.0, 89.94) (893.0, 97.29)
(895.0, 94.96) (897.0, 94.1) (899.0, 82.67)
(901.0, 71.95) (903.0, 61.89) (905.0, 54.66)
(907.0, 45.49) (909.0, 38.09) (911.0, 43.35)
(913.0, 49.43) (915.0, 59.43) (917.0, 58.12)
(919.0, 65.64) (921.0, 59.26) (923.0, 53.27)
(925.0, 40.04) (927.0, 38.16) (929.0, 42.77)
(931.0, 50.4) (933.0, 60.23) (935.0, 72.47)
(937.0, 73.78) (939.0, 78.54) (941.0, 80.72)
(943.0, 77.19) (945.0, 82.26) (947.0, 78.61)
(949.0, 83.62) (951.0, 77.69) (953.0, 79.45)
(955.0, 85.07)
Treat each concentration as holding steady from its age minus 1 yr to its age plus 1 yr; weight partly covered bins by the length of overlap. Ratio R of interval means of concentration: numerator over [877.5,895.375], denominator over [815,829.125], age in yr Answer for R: 1.42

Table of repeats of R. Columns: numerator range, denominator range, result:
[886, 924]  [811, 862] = 1.14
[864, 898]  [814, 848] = 1.51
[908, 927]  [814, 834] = 0.90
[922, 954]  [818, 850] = 1.25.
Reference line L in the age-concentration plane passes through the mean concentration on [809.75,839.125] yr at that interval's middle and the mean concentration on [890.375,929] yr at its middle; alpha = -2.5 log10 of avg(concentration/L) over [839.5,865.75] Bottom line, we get -0.14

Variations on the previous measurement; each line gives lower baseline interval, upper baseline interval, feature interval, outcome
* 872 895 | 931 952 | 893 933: 0.32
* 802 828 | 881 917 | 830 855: 0.26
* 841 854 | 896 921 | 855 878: -0.18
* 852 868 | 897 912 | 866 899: -0.24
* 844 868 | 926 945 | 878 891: -0.21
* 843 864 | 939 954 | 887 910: -0.01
